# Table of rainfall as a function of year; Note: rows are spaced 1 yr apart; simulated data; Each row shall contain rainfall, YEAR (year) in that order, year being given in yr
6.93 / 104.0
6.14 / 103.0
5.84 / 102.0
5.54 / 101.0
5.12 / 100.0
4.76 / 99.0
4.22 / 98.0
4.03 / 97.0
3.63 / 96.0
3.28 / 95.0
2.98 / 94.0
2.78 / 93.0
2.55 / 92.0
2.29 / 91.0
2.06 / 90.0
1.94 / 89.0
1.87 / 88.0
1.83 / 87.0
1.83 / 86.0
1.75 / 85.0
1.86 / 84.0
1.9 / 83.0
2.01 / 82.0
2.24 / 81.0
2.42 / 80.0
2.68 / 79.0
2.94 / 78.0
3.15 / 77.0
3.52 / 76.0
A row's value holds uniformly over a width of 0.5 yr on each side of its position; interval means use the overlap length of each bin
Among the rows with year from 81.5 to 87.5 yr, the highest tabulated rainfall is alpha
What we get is 2.01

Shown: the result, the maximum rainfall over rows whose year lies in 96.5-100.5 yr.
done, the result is 5.12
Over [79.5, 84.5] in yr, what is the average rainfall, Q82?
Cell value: 2.09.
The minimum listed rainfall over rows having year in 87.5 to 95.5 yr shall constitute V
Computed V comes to 1.87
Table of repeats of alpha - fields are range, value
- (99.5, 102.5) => 5.84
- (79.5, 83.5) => 2.42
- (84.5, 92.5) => 2.55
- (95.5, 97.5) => 4.03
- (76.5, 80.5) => 3.15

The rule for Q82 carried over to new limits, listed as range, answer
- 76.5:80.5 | 2.8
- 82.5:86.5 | 1.83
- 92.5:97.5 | 3.34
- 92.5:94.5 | 2.88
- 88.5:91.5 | 2.1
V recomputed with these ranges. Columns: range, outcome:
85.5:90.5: 1.83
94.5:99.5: 3.28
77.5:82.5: 2.01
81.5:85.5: 1.75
